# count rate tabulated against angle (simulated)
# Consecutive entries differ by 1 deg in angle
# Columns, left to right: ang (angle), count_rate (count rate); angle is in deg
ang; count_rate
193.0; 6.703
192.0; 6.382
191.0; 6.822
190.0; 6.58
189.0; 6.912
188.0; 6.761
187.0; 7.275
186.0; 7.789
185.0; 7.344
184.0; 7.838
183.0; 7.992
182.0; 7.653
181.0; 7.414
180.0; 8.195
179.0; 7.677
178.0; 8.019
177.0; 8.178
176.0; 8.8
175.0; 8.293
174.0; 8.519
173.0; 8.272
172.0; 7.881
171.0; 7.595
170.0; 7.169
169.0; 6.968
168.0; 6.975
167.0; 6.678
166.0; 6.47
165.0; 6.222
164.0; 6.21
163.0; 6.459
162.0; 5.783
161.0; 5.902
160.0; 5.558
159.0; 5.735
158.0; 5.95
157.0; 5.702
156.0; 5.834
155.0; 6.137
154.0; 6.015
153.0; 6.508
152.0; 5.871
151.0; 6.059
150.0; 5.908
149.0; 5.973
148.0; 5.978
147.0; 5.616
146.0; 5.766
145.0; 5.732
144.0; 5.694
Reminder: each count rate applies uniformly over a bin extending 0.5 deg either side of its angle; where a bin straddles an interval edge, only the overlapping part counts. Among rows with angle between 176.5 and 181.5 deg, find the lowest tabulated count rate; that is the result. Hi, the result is 7.414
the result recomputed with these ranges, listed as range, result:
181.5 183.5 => 7.653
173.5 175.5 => 8.293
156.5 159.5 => 5.702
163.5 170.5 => 6.21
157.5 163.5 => 5.558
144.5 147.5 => 5.616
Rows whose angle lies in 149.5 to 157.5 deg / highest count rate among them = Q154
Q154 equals 6.508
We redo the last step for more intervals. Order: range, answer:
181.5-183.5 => 7.992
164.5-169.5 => 6.975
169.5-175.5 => 8.519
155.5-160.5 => 5.95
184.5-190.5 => 7.789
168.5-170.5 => 7.169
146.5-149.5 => 5.978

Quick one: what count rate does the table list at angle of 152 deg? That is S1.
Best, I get 5.871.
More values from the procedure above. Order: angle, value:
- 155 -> 6.137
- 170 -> 7.169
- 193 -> 6.703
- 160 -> 5.558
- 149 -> 5.973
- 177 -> 8.178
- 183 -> 7.992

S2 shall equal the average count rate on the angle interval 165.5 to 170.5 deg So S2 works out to 6.85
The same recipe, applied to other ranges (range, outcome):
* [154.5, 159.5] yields 5.87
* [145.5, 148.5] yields 5.79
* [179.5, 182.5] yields 7.75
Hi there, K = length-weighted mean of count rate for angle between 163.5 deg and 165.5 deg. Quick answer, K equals 6.22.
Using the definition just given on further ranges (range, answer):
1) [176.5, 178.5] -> 8.1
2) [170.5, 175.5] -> 8.11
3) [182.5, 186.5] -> 7.74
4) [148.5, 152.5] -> 5.95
